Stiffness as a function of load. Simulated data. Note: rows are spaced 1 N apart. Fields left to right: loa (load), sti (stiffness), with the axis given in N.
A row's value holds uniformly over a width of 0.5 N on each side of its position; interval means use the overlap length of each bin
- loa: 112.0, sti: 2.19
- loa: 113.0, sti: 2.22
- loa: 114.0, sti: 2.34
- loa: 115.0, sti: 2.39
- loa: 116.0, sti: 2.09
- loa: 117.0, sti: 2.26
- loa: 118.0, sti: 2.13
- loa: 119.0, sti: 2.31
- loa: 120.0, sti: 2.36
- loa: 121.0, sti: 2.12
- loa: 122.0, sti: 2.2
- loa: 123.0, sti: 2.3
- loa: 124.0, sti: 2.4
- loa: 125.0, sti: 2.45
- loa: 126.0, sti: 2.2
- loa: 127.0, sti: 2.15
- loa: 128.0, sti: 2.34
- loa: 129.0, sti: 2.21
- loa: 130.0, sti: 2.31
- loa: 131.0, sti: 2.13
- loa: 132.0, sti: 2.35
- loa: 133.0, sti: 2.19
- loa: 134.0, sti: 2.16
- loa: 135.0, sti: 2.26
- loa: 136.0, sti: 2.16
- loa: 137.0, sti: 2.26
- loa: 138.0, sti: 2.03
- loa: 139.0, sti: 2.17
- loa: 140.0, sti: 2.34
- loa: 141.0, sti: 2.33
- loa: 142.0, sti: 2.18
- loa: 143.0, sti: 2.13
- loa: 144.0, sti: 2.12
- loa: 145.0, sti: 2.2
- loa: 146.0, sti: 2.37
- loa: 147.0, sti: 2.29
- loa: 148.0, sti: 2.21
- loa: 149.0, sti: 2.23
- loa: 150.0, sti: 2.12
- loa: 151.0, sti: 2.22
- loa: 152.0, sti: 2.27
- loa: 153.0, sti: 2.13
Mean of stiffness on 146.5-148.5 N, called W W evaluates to 2.25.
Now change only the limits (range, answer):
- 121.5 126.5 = 2.31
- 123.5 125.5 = 2.42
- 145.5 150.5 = 2.24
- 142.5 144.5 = 2.12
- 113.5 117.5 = 2.27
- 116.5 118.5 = 2.19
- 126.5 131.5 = 2.23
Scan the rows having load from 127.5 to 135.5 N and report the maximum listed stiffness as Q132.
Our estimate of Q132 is 2.35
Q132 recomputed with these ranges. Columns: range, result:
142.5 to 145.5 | 2.2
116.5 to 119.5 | 2.31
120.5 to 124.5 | 2.4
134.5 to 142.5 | 2.34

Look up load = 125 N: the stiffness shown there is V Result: 2.45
